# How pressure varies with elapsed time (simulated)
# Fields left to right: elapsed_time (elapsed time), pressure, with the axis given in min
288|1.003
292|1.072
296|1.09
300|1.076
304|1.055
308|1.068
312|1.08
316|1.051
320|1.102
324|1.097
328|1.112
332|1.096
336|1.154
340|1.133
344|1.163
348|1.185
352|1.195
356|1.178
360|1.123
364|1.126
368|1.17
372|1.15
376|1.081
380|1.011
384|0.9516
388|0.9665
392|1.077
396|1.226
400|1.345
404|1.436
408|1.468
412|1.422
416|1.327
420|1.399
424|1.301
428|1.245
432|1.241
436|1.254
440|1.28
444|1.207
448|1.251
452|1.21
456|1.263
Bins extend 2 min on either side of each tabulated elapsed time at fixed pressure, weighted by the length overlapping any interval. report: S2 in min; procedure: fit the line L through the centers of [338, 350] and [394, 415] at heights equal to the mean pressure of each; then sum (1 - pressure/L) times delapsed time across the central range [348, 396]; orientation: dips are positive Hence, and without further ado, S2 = 5.86 min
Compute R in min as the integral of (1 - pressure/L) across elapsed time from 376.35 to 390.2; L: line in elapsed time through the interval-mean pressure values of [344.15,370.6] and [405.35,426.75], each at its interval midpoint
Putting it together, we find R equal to 2.9 min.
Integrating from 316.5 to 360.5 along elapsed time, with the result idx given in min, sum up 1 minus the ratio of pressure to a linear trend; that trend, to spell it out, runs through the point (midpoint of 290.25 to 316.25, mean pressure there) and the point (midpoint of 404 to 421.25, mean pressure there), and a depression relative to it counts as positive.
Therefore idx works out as 1.58 min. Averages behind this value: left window 1.07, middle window 1.14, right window 1.41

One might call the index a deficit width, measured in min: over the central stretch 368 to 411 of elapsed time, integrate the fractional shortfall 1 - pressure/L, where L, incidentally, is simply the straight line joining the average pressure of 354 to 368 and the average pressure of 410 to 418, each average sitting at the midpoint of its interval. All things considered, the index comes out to 3.2 min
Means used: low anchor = 1.15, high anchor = 1.37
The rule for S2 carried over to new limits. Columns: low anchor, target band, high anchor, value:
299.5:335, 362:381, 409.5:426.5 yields 1.9 min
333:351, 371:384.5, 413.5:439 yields 1.8 min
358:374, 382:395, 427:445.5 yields 1.8 min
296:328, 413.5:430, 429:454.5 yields -1.4 min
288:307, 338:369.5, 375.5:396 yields -3.4 min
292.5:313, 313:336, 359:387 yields -0.4 min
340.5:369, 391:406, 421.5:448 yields -0.9 min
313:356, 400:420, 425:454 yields -3.2 min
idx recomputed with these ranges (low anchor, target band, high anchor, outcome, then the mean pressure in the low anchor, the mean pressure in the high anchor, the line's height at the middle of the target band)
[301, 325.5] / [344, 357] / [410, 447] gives -0.42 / 1.08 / 1.3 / 1.15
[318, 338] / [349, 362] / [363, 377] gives -0.45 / 1.11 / 1.14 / 1.13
